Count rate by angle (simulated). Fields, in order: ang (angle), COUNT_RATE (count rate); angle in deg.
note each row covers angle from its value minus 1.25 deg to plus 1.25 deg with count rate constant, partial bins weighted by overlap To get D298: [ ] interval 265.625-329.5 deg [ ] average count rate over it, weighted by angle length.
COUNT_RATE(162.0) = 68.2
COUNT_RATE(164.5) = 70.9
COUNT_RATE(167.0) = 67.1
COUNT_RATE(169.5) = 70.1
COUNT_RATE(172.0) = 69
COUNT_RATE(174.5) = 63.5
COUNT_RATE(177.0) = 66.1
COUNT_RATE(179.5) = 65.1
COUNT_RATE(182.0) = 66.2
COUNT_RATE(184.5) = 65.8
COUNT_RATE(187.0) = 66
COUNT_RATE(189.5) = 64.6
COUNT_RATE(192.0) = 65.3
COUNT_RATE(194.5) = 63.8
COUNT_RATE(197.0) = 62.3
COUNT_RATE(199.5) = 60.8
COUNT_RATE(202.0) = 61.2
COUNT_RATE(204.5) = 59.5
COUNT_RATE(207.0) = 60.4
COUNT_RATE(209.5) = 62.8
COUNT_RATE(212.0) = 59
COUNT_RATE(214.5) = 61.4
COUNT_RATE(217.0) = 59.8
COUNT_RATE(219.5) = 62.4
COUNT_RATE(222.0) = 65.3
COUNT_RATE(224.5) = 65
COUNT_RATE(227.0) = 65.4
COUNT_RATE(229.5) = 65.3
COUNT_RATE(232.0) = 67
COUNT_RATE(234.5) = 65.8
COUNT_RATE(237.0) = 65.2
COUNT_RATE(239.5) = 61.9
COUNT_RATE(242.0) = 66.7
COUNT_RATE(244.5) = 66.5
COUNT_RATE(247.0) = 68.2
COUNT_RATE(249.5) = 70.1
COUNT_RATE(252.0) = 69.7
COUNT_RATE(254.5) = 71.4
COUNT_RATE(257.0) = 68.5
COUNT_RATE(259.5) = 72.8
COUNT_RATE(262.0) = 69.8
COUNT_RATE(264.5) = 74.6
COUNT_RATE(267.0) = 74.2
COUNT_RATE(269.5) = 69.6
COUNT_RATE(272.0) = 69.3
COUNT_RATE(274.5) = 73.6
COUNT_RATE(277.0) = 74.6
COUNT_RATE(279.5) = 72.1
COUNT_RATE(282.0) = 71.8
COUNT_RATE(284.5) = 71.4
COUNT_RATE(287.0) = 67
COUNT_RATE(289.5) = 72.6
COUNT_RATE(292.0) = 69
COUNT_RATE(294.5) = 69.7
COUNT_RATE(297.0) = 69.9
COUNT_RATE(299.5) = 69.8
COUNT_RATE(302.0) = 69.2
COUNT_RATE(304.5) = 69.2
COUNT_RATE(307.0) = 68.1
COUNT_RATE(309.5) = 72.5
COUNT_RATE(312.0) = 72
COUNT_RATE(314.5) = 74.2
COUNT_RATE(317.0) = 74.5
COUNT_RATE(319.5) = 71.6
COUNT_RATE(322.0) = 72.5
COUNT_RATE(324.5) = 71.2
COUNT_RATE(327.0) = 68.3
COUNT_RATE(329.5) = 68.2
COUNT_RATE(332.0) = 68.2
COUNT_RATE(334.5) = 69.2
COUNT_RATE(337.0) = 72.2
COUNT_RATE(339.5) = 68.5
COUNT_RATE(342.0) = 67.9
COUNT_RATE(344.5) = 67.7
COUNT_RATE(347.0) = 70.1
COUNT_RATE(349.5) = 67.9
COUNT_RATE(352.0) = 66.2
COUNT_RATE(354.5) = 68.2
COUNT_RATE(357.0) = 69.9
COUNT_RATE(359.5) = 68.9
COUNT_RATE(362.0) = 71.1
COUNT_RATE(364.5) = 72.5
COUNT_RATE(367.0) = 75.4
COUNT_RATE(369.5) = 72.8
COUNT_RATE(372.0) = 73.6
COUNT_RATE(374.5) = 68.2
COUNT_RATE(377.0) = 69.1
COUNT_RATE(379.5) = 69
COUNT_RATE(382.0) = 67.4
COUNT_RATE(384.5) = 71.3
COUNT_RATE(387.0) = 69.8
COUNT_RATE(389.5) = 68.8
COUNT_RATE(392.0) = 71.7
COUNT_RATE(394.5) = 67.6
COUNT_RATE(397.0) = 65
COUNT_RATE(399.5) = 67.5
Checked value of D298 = 71.1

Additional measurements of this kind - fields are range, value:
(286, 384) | 70.1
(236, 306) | 70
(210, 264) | 66.1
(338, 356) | 68.2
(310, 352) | 70.2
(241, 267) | 70.1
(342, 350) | 68.5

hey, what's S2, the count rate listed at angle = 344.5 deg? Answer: 67.7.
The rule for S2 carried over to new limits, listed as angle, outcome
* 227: 65.4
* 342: 67.9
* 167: 67.1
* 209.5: 62.8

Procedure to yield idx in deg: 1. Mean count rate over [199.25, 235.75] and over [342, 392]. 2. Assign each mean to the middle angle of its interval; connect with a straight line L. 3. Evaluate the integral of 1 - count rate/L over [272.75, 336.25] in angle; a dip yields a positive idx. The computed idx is -3.7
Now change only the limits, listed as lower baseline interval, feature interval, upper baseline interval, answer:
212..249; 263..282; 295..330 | -1.3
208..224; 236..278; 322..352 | -3.6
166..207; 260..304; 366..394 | -2.3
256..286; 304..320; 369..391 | -0.2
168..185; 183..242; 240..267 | 4.1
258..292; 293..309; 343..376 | 0.4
